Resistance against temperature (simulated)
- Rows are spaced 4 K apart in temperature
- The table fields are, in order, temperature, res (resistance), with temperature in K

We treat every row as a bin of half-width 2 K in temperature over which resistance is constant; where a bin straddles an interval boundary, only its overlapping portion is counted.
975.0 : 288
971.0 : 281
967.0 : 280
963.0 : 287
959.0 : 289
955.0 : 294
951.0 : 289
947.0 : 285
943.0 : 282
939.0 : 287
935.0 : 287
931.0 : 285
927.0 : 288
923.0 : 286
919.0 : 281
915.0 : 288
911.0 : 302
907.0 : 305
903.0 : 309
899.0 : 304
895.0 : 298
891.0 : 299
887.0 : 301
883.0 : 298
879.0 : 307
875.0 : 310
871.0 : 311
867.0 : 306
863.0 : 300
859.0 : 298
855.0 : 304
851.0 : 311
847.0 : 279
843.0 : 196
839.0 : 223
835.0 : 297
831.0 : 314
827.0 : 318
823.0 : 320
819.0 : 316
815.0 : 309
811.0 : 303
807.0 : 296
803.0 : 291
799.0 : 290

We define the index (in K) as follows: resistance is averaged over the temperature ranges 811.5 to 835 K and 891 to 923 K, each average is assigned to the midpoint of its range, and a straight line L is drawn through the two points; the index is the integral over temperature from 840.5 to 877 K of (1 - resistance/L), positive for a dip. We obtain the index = 2.0 K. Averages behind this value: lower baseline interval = 313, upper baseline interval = 297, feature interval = 290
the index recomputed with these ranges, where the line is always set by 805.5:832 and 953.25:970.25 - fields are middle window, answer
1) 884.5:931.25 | 0.0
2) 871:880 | -0.2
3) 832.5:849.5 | 3.0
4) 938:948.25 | 0.2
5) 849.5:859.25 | 0.0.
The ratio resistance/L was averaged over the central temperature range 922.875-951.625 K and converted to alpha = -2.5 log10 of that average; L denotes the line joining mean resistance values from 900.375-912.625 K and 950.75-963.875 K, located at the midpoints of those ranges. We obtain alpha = 0.04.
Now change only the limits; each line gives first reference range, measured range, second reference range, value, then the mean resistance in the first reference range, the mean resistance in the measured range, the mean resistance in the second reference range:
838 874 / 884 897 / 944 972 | -0.055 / 283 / 299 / 286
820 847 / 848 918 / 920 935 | -0.072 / 279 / 302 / 286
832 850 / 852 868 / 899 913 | -0.122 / 256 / 302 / 305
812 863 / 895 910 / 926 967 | -0.059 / 291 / 305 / 287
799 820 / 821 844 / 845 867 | 0.069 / 301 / 282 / 299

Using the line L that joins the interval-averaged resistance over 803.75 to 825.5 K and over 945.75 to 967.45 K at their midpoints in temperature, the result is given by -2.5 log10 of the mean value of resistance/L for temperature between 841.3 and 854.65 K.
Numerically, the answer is 0.13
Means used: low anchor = 308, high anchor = 288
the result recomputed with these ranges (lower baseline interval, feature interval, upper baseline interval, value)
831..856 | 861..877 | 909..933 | -0.113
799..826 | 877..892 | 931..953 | -0.025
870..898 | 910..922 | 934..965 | 0.024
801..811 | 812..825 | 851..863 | -0.060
